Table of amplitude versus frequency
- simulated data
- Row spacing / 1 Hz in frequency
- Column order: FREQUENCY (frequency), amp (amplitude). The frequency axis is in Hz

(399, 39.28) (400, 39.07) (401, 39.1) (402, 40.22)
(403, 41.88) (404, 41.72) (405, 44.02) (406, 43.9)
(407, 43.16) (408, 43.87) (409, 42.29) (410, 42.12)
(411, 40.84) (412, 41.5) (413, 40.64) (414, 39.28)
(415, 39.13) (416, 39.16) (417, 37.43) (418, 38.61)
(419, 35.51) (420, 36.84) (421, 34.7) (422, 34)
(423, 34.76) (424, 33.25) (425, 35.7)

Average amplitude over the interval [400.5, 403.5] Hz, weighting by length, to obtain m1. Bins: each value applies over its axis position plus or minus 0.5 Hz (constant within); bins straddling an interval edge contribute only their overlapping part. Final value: 40.4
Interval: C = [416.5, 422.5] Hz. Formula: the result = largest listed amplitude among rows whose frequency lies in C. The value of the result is 38.61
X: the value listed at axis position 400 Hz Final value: 39.07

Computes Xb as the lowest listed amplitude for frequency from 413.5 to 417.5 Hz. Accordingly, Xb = 37.43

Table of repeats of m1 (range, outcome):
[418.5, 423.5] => 35.2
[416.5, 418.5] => 38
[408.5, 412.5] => 41.7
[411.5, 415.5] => 40.1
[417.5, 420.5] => 37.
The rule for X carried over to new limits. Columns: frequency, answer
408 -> 43.87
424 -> 33.25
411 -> 40.84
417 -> 37.43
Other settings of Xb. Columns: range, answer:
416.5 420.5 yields 35.51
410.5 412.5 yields 40.84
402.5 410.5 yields 41.72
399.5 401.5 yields 39.07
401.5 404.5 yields 40.22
